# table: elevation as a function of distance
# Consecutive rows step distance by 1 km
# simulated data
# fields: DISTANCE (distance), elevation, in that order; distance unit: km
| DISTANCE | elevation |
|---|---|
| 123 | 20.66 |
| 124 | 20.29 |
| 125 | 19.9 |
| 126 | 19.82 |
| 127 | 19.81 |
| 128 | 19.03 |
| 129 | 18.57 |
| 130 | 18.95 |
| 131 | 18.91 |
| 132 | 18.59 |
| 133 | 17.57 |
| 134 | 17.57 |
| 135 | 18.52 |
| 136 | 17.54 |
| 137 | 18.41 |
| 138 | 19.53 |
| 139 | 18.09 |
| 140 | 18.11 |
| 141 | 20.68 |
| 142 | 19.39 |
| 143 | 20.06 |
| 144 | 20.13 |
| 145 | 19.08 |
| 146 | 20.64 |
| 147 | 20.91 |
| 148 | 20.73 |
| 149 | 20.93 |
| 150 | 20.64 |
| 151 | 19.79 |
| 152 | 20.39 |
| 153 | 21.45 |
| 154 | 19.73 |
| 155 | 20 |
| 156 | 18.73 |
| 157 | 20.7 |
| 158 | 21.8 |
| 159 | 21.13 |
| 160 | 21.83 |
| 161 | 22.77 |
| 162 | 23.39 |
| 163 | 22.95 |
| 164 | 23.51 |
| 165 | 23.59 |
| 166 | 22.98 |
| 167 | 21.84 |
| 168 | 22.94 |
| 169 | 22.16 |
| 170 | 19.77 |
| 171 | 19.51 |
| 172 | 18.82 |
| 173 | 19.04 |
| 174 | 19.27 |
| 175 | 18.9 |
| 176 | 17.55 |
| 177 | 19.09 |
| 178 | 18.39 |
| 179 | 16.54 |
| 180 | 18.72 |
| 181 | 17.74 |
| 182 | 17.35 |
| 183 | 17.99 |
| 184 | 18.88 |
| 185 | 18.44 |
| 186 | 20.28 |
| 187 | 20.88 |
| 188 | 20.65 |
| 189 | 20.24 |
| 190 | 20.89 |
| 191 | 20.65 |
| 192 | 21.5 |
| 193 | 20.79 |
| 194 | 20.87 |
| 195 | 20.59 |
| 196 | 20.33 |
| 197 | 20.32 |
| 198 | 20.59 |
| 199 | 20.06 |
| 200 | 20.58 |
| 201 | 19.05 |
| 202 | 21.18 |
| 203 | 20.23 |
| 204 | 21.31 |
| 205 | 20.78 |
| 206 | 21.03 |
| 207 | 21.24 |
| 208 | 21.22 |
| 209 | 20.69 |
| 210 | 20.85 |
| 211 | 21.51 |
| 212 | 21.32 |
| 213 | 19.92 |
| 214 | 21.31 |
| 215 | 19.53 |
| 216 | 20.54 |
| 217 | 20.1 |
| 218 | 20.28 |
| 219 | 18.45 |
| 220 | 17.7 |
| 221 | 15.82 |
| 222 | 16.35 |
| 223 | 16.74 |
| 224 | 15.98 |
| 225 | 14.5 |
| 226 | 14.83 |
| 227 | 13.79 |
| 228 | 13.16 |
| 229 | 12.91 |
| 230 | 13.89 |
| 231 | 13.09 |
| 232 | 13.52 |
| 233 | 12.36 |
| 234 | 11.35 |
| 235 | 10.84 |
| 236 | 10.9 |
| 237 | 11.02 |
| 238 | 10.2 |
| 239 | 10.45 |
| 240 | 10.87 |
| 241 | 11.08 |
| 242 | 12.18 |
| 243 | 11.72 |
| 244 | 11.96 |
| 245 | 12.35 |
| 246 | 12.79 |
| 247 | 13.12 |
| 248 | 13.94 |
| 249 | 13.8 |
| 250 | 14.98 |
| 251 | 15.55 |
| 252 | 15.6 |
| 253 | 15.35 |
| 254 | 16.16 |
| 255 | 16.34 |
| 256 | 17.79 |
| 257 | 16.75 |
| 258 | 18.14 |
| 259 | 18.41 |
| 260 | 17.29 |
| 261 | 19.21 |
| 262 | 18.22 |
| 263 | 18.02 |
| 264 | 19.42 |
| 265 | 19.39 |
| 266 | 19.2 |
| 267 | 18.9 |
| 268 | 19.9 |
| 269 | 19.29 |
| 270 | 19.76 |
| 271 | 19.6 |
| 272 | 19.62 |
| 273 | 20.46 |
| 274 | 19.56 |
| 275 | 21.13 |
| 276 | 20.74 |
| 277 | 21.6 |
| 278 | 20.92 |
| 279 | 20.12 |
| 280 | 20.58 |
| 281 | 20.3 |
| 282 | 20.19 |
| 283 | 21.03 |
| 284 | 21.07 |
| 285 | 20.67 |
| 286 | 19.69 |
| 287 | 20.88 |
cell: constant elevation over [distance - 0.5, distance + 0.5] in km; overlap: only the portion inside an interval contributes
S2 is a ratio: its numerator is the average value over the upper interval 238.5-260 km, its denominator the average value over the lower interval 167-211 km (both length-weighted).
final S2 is 0.72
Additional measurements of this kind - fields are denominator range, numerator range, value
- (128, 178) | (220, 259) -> 0.69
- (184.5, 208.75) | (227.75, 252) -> 0.61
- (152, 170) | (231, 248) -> 0.54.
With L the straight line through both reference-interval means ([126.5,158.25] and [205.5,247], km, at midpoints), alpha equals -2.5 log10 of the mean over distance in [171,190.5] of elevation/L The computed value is -0.073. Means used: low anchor 19.5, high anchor 15.6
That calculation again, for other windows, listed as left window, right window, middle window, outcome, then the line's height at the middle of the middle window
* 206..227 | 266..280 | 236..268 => 0.283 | 19.6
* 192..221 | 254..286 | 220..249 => 0.465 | 20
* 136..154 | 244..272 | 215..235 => 0.151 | 17.8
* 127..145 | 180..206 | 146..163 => -0.094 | 19.2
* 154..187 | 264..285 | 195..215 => -0.026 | 20.2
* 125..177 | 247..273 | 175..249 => 0.092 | 18.7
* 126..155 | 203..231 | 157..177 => -0.115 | 19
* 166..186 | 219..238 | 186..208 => -0.209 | 17.1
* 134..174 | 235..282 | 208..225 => -0.054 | 18.2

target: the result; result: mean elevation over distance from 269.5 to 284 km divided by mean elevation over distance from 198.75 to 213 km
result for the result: 1.0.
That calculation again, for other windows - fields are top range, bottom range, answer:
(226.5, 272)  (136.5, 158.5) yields 0.75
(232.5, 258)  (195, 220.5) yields 0.65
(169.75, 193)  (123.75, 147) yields 1.00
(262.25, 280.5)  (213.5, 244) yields 1.37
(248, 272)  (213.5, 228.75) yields 1.03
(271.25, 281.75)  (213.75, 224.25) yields 1.11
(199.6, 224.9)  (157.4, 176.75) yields 0.93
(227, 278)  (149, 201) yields 0.77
